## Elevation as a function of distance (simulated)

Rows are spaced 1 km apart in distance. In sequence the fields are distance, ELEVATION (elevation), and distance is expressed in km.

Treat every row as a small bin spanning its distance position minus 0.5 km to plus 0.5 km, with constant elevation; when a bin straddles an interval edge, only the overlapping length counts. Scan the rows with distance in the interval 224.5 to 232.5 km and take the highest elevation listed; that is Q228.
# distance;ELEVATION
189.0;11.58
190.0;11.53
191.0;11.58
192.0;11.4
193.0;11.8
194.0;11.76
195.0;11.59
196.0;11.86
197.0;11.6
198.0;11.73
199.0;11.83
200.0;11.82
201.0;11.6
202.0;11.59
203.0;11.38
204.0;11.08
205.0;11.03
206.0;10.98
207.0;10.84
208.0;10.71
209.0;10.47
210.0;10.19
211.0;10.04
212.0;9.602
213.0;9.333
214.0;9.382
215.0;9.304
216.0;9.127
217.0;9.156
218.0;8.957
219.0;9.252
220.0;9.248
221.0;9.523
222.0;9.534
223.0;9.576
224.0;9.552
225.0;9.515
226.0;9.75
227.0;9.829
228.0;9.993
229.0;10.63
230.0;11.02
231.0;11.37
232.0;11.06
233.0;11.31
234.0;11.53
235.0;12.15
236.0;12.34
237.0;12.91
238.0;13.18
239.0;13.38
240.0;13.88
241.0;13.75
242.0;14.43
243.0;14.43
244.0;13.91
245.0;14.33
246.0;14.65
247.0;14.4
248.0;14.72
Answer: 11.37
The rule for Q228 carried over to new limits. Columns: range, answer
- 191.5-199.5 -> 11.86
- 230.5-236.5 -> 12.34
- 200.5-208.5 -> 11.6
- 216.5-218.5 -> 9.156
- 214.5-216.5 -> 9.304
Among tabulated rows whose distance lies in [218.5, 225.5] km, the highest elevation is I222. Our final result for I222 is 9.576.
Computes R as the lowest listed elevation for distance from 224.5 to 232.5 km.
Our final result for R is 9.515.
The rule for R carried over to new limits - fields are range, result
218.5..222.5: 9.248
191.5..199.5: 11.4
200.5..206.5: 10.98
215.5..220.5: 8.957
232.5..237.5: 11.31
